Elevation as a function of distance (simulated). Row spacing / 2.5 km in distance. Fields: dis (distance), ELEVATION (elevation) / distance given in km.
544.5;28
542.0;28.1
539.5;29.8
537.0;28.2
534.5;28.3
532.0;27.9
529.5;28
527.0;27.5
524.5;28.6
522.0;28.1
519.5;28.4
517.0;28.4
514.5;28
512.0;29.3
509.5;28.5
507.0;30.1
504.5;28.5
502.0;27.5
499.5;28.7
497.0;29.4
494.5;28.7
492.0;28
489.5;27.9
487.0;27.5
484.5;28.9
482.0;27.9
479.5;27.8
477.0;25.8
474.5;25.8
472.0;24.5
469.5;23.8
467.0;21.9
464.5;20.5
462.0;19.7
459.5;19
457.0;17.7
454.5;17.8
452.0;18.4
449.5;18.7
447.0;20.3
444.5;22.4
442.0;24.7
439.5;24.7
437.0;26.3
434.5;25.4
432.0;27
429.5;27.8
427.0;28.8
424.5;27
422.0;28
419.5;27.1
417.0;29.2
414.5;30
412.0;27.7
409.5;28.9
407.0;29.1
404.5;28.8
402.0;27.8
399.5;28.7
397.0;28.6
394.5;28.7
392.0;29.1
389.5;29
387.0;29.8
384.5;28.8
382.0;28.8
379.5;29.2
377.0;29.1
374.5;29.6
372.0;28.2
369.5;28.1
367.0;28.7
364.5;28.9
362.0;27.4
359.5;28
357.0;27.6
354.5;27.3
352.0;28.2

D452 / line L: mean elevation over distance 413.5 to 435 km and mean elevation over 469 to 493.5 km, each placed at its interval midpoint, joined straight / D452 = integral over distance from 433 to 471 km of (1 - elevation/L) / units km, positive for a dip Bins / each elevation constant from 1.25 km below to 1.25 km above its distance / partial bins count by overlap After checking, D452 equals 8.22 km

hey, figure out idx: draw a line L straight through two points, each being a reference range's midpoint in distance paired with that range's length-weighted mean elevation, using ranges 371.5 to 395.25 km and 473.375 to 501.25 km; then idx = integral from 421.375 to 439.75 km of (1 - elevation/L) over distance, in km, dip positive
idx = 1.01 km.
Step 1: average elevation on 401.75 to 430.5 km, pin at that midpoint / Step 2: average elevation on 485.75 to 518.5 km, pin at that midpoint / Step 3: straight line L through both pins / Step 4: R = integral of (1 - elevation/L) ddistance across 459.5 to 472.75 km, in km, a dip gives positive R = 3.1 km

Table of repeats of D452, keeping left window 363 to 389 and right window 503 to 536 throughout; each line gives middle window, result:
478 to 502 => 0.2 km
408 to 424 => 0.2 km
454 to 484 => 5.9 km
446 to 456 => 3.5 km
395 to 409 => 0.1 km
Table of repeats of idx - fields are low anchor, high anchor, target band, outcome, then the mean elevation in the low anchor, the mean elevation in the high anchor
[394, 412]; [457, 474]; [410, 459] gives 1.0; 28.6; 21.5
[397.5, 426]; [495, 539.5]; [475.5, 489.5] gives 0.4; 28.4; 28.5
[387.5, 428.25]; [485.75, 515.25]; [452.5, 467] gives 4.8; 28.6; 28.5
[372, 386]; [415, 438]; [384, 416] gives -0.6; 29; 27.5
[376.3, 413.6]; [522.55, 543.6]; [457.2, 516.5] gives 4.5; 28.8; 28.3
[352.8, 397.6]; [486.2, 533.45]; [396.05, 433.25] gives 0.3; 28.6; 28.4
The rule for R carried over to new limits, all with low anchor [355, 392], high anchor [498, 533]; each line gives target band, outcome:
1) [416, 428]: 0.2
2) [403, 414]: 0.0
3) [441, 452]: 2.9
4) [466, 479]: 1.8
